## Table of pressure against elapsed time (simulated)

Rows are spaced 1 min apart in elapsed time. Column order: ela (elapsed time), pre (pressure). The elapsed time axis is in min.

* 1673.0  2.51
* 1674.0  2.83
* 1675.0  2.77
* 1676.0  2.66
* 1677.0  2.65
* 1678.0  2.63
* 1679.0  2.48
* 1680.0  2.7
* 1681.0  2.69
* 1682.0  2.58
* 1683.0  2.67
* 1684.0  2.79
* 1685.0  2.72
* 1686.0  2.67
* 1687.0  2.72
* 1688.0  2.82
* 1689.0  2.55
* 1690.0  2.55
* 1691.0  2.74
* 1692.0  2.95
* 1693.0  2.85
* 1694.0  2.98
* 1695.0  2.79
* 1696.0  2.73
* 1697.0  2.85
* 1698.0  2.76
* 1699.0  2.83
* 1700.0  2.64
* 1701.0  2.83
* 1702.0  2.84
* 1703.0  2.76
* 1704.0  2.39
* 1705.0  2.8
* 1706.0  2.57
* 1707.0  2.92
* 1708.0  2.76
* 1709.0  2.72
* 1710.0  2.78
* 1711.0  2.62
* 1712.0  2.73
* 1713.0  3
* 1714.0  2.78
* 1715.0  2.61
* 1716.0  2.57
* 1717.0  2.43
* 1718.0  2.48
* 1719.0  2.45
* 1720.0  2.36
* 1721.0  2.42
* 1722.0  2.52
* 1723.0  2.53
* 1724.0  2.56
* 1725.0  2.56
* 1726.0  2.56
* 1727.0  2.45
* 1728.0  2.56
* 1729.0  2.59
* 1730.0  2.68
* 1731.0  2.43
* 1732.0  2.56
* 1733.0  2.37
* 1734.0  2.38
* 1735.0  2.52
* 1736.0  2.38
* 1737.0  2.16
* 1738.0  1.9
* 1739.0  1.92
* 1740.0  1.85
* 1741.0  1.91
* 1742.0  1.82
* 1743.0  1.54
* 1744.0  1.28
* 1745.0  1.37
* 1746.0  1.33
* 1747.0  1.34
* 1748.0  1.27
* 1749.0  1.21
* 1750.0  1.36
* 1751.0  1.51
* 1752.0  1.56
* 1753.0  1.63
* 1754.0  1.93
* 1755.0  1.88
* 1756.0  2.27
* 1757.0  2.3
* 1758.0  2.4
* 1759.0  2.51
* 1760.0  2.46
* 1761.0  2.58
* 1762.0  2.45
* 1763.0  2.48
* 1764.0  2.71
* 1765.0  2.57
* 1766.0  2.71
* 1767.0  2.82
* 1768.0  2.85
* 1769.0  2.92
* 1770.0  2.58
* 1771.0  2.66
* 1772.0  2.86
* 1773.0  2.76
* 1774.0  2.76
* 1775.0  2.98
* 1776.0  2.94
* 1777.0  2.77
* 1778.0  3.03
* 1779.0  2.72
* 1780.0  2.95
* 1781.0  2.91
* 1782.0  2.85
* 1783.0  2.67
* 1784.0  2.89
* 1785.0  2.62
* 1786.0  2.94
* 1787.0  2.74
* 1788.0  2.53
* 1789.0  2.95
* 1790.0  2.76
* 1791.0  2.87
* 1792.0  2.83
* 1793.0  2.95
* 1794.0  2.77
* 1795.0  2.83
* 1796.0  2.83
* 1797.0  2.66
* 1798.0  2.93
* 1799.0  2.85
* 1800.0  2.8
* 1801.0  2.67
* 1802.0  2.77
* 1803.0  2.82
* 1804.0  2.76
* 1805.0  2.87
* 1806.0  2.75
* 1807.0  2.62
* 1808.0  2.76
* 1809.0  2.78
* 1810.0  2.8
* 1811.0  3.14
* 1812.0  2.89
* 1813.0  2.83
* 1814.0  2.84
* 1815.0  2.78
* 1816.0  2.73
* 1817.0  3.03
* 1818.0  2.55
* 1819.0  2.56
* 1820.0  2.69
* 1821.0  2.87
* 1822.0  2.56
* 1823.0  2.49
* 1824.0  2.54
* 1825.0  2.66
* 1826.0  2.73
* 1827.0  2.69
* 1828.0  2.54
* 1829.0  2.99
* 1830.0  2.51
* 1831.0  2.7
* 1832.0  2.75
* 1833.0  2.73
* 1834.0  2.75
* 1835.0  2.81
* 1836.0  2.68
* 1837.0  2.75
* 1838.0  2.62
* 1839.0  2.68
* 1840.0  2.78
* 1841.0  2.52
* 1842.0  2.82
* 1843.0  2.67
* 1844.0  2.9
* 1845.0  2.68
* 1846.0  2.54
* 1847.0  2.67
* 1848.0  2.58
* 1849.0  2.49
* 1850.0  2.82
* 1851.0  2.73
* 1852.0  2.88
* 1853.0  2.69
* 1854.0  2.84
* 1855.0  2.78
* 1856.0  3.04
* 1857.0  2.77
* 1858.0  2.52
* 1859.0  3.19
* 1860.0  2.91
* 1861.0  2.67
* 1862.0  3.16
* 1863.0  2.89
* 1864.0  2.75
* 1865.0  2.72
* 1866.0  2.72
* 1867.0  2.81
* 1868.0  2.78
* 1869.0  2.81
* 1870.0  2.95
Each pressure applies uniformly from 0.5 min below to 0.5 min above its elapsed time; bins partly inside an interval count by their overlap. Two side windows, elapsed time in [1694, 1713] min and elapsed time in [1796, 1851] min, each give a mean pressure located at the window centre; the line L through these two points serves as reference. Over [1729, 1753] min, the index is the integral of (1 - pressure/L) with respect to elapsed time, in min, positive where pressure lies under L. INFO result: 7.7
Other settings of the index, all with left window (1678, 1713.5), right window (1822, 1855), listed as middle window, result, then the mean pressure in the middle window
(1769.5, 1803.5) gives -1.2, 2.81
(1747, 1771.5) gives 4.5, 2.22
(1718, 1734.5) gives 1.4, 2.5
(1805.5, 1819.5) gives -0.5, 2.79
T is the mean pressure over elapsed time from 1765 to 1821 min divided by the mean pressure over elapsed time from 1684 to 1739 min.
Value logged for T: 1.1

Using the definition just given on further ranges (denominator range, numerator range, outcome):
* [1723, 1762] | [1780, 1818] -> 1.36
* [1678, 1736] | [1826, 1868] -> 1.04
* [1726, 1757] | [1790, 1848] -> 1.41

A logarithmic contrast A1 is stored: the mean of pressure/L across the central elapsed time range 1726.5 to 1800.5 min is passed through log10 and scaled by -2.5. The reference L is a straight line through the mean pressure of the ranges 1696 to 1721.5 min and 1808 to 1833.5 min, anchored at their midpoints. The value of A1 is 0.12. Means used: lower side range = 2.68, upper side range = 2.74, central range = 2.42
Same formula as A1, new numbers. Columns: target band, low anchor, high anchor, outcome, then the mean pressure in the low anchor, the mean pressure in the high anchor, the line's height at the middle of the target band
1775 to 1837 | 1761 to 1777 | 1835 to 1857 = -0.018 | 2.73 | 2.72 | 2.73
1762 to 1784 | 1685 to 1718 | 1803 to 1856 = -0.019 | 2.73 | 2.73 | 2.73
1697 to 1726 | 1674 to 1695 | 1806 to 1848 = 0.025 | 2.71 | 2.72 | 2.71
